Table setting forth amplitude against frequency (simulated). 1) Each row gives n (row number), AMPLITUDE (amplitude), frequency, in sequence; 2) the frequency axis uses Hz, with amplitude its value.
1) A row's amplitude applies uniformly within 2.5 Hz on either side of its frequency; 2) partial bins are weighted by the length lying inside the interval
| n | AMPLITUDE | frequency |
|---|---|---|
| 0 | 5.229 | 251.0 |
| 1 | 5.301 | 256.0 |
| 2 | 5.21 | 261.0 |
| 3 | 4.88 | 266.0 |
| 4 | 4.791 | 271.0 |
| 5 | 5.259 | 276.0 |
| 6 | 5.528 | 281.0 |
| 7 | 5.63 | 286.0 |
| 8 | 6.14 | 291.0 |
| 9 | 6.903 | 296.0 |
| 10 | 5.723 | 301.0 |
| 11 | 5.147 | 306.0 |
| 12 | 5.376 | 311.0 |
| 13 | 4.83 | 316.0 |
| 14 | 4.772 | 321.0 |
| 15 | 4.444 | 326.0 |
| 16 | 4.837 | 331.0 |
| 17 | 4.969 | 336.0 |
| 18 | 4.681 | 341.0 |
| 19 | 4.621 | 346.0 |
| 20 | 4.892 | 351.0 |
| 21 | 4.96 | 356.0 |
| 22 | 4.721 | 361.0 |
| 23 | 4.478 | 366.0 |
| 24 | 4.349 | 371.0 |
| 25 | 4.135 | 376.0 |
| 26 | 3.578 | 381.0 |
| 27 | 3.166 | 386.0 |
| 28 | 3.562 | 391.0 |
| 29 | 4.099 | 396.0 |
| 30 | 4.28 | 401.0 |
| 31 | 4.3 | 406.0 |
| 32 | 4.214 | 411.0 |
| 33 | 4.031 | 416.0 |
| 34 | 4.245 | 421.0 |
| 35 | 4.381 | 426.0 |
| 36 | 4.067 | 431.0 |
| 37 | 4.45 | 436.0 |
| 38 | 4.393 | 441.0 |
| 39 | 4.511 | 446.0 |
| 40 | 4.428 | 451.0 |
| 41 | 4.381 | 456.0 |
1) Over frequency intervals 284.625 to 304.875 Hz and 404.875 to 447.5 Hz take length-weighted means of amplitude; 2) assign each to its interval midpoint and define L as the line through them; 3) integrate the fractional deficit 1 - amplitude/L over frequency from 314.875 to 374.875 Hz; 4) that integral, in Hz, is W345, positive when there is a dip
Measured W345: 7.59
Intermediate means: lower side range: 6.06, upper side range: 4.28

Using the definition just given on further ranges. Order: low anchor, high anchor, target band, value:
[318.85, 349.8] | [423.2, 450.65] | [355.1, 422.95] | 6.0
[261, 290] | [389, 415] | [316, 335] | 0.3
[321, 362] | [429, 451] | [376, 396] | 4.3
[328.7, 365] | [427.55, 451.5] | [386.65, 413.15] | 3.0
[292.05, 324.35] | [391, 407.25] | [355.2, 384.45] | 1.7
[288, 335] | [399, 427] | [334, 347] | 0.7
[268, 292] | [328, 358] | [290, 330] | -1.8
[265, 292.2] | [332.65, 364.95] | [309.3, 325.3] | 0.4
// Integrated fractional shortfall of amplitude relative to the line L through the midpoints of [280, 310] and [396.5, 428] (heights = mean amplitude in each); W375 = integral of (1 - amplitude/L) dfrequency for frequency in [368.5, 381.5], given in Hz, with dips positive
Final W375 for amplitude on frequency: 1.8 Hz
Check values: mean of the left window 5.84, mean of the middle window 4.09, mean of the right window 4.23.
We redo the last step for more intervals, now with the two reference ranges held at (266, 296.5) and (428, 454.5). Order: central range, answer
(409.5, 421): 1.1 Hz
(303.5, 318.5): 0.6 Hz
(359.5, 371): 0.9 Hz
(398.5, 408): 0.7 Hz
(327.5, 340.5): 0.8 Hz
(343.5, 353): 0.6 Hz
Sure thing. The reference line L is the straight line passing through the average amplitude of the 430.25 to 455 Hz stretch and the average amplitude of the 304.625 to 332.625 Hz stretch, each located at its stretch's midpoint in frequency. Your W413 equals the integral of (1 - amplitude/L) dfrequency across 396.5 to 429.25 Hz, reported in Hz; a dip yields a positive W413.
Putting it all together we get 2.1 Hz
